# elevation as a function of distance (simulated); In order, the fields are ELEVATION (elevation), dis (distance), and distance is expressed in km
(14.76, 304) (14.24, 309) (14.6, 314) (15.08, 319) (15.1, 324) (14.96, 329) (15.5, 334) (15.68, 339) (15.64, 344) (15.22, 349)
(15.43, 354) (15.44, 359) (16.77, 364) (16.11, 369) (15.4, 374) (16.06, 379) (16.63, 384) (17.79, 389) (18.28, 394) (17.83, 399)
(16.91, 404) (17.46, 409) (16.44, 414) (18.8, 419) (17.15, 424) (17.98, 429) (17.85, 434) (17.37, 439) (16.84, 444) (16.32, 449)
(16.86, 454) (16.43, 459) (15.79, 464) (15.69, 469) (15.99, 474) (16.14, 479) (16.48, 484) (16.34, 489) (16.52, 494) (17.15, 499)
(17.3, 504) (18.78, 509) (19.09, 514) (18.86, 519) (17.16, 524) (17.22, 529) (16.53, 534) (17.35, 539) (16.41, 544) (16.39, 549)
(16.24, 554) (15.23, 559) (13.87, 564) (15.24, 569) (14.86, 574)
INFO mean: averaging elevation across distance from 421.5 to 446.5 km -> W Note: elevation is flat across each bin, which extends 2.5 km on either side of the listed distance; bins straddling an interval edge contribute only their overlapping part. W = 17.4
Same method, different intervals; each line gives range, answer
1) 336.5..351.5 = 15.5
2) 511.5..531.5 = 18.1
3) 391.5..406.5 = 17.7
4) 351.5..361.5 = 15.4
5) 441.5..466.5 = 16.4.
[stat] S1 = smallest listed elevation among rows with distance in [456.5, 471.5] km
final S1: 15.69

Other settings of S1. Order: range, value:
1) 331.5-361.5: 15.22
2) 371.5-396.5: 15.4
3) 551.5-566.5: 13.87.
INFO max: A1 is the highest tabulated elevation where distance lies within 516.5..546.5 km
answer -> 18.86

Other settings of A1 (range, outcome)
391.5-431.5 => 18.8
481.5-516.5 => 19.09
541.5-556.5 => 16.41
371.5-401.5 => 18.28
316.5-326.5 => 15.1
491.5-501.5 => 17.15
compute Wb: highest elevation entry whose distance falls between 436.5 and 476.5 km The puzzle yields 17.37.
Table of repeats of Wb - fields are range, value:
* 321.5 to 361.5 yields 15.68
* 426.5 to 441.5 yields 17.98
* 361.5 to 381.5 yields 16.77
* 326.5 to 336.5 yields 15.5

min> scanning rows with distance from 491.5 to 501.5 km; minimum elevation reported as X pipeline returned 16.52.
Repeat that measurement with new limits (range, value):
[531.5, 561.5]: 15.23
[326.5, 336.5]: 14.96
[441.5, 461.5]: 16.32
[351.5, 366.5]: 15.43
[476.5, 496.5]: 16.14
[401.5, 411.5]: 16.91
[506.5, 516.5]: 18.78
